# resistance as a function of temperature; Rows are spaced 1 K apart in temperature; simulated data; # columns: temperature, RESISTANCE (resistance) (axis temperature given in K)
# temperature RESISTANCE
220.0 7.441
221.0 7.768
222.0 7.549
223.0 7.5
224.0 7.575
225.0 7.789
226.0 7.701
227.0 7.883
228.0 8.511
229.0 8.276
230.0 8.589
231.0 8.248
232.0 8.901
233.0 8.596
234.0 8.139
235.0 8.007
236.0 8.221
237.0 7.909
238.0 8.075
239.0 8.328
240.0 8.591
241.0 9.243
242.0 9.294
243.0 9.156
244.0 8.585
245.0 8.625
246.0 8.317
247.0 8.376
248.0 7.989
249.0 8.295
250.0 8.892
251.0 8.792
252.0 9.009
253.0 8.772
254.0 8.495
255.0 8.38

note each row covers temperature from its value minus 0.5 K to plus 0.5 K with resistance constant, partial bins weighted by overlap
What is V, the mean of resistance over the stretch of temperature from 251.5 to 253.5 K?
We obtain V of 8.89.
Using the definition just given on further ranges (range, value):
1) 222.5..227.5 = 7.69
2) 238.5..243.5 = 8.92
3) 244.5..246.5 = 8.47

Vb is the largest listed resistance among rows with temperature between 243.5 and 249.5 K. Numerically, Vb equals 8.625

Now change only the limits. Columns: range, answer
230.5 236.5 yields 8.901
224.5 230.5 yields 8.589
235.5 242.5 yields 9.294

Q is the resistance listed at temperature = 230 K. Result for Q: 8.589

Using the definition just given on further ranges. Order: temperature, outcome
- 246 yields 8.317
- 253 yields 8.772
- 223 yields 7.5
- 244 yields 8.585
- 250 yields 8.892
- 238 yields 8.075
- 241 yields 9.243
